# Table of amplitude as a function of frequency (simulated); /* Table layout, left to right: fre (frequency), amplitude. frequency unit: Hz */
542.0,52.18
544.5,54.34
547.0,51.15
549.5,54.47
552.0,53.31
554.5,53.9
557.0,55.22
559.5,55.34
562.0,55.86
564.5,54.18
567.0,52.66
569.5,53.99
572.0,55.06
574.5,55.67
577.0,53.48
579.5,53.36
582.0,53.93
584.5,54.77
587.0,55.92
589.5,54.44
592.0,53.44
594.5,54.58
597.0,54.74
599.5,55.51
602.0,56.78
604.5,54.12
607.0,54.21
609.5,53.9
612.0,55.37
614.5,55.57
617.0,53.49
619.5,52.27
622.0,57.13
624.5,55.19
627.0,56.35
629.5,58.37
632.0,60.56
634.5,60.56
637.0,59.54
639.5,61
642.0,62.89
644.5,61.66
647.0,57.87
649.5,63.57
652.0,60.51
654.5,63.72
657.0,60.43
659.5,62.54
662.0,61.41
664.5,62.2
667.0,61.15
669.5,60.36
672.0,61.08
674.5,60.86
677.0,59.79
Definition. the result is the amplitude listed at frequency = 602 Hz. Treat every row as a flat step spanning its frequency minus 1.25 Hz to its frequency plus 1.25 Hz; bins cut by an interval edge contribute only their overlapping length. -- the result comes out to 56.78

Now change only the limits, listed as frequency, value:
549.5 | 54.47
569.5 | 53.99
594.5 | 54.58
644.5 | 61.66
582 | 53.93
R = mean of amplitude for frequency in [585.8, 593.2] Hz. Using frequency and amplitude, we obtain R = 54.6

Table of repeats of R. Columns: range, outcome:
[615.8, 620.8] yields 52.9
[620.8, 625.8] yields 56.2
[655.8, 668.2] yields 61.6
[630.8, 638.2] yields 60.2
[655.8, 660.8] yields 61.5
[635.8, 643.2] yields 61.1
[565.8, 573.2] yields 53.9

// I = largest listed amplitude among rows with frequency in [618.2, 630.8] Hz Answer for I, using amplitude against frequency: 58.37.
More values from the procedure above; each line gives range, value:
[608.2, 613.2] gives 55.37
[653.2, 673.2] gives 63.72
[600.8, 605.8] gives 56.78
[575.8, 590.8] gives 55.92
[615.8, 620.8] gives 53.49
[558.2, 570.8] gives 55.86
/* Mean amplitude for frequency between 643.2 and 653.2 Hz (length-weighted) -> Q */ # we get 60.9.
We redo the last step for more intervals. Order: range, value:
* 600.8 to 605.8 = 55.4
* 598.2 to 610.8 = 54.9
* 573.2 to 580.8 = 54.2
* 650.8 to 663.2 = 61.7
